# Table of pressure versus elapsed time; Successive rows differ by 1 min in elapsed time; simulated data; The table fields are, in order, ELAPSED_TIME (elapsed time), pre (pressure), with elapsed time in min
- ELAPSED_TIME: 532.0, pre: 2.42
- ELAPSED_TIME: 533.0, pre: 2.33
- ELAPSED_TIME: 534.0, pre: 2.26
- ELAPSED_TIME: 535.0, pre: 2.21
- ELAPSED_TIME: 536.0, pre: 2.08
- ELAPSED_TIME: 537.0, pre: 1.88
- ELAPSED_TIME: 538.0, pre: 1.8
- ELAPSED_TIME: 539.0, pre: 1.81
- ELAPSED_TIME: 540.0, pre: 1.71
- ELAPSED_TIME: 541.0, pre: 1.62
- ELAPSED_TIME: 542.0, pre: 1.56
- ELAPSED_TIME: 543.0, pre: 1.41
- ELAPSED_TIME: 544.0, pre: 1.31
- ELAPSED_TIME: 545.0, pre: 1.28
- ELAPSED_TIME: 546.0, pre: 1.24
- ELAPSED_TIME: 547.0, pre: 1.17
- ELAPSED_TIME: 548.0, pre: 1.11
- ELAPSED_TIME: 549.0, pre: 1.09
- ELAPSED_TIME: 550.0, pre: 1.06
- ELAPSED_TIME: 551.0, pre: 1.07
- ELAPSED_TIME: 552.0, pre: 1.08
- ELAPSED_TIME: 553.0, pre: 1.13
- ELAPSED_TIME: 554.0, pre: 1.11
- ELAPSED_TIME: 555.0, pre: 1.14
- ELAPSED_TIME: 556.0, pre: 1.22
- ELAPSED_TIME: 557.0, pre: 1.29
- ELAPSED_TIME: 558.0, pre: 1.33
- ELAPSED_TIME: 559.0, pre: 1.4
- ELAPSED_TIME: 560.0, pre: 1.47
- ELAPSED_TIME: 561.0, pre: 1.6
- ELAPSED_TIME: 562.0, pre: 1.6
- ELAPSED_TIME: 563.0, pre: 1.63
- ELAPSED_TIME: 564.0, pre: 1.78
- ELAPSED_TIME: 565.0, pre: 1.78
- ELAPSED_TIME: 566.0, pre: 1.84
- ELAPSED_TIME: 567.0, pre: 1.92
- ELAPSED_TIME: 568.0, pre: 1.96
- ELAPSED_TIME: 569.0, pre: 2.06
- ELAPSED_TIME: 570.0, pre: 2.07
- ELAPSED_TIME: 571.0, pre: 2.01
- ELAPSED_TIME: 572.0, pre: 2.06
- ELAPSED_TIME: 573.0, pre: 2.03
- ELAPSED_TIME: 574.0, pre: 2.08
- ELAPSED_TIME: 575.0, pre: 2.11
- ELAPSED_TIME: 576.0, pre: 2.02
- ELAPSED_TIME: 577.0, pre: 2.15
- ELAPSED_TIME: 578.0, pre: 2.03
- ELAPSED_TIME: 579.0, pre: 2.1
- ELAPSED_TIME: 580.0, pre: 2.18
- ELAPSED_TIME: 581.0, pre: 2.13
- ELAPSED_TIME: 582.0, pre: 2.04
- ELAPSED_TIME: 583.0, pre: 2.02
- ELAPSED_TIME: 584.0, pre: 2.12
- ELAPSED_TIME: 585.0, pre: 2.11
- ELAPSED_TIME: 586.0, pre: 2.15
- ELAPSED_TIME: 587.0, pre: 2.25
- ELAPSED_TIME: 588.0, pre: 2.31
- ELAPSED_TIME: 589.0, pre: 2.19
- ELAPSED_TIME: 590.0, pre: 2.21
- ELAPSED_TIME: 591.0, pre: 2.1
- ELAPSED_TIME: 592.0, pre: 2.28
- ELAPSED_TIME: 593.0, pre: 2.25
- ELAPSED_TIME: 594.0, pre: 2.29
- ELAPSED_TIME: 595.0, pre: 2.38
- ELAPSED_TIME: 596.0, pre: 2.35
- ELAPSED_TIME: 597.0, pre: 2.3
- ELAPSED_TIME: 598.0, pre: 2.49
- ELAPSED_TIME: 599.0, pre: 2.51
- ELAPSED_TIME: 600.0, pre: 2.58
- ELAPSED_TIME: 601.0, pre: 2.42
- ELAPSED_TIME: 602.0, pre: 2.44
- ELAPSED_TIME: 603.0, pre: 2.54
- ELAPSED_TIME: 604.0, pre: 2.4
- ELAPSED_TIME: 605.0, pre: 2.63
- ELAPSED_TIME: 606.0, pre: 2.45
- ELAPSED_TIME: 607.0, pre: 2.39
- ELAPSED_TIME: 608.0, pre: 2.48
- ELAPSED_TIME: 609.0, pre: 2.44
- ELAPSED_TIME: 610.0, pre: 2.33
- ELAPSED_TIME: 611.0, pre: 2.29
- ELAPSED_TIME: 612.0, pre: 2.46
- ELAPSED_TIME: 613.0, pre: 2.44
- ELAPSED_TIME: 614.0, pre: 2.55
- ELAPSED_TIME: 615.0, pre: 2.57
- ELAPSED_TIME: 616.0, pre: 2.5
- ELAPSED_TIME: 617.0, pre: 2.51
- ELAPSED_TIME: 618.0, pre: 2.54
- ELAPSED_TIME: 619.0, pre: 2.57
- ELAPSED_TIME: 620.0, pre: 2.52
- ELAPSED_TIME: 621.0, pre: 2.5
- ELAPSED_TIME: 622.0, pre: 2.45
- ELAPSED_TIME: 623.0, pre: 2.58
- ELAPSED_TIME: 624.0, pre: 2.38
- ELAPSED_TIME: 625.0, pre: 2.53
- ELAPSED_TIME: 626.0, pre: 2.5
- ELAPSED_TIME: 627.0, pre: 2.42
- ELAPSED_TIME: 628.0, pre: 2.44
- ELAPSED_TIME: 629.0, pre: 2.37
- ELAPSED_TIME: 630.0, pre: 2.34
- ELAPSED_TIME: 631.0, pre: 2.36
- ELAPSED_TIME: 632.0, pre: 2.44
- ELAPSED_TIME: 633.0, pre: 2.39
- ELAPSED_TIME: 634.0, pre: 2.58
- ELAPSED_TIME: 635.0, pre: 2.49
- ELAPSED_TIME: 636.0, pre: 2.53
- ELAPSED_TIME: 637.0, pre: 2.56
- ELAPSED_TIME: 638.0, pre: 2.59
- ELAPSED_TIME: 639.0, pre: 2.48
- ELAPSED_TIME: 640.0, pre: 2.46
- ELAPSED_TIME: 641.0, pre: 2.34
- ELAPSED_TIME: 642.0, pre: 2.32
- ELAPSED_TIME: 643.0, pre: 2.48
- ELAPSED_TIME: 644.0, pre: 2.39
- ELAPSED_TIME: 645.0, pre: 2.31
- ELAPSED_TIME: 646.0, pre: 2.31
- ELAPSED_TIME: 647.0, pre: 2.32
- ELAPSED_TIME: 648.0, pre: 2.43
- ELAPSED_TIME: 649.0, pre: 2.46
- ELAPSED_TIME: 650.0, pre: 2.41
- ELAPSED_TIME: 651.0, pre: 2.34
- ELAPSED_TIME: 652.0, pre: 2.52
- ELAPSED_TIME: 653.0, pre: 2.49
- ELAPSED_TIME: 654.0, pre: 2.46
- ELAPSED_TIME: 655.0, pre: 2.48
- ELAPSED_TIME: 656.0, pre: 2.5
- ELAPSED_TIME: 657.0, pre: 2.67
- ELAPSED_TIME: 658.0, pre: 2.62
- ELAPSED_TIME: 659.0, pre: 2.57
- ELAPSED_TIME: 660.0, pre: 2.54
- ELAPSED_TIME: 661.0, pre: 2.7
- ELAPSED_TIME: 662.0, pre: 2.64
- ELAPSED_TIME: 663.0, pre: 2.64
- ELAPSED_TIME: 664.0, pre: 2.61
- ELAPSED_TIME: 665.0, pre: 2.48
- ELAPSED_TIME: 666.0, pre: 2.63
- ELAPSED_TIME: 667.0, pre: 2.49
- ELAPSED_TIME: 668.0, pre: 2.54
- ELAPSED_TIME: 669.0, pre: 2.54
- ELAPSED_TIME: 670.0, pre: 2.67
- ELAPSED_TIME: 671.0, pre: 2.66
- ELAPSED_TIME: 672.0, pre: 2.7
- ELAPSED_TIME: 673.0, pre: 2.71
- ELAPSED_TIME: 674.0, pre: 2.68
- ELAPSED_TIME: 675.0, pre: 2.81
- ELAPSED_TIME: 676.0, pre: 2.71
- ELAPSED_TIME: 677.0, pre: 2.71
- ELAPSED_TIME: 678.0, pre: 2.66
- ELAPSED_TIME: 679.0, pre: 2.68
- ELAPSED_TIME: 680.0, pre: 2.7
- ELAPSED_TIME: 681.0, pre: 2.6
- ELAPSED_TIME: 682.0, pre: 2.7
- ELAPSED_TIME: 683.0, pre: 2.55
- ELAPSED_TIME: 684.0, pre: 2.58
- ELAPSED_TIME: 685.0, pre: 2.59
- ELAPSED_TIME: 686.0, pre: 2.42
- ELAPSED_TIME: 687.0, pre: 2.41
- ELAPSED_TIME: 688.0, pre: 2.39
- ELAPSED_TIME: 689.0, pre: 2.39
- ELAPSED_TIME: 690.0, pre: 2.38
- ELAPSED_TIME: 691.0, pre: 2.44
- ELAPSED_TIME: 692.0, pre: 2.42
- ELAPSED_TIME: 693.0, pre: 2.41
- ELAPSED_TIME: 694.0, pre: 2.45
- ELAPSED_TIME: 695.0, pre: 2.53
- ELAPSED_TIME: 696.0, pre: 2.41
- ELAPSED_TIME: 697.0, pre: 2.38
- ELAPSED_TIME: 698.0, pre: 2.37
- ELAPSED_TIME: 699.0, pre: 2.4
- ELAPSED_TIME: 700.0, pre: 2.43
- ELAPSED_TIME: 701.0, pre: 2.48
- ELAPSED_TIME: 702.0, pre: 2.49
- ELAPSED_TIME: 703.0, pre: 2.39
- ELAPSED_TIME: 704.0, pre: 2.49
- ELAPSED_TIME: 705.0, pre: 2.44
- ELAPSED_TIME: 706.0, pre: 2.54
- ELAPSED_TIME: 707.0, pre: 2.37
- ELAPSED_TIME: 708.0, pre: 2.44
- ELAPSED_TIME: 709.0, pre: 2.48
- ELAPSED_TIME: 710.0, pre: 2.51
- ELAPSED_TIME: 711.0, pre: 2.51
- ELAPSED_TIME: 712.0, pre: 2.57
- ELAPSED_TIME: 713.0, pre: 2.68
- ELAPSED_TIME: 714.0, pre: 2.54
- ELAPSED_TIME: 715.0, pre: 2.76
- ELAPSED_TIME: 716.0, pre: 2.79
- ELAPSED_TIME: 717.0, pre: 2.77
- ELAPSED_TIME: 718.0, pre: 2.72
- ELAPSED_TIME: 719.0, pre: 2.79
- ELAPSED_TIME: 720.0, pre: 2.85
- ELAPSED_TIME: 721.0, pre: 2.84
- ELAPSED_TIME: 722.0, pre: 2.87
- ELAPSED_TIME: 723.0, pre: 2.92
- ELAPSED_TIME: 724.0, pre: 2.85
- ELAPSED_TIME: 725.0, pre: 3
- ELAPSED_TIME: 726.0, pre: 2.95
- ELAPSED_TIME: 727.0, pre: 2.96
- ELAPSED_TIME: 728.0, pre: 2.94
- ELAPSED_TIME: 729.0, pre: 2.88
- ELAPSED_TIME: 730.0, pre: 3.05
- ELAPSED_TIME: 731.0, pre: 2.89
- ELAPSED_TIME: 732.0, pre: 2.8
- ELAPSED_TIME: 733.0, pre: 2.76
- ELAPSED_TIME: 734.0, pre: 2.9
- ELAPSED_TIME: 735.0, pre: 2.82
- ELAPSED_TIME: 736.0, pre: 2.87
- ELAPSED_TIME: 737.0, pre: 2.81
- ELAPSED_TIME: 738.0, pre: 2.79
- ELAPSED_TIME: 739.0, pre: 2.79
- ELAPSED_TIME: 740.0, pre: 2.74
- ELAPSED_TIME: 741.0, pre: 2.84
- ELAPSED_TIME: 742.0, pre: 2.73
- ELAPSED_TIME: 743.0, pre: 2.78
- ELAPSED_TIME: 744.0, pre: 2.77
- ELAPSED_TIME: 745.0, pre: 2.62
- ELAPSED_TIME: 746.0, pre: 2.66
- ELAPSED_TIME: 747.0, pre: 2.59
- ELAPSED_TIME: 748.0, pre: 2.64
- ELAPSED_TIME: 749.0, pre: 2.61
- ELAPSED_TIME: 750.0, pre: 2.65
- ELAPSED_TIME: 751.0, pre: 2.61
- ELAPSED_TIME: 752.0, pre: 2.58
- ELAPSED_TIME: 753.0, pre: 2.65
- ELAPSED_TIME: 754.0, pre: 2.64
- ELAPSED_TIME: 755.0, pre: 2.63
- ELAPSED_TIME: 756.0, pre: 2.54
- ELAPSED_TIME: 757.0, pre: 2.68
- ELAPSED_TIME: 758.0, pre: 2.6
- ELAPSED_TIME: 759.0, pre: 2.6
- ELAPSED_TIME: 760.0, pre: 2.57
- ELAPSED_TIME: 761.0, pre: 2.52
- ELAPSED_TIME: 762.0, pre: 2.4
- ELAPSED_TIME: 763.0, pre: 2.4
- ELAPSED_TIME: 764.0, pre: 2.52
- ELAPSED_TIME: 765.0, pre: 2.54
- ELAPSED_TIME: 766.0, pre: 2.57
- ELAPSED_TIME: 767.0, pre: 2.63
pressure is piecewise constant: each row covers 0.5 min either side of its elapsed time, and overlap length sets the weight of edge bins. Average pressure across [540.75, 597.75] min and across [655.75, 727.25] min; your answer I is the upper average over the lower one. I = 1.45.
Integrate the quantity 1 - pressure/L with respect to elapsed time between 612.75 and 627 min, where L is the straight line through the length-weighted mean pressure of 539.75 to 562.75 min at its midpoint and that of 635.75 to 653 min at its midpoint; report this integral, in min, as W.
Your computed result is -2.5 min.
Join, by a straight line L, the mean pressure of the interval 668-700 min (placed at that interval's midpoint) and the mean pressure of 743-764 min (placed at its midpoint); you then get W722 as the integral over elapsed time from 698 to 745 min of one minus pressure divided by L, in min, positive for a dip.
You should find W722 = -2.5 min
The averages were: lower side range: 2.55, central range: 2.71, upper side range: 2.6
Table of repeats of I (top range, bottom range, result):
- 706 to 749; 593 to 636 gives 1.12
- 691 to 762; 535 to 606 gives 1.42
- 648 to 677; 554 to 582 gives 1.43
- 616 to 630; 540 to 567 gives 1.80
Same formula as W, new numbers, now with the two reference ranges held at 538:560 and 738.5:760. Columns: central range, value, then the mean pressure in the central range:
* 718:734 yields -2.43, 2.89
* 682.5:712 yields -1.84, 2.45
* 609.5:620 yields -4.34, 2.48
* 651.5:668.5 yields -4.17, 2.56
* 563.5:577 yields -4.95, 1.98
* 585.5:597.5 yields -4.96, 2.26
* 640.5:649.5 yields -1.91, 2.37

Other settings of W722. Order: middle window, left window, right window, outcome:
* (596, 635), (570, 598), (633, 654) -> -2.6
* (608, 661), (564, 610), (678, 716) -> -2.9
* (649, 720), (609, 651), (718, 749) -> 2.4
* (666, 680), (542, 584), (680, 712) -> -2.0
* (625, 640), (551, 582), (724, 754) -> -2.3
